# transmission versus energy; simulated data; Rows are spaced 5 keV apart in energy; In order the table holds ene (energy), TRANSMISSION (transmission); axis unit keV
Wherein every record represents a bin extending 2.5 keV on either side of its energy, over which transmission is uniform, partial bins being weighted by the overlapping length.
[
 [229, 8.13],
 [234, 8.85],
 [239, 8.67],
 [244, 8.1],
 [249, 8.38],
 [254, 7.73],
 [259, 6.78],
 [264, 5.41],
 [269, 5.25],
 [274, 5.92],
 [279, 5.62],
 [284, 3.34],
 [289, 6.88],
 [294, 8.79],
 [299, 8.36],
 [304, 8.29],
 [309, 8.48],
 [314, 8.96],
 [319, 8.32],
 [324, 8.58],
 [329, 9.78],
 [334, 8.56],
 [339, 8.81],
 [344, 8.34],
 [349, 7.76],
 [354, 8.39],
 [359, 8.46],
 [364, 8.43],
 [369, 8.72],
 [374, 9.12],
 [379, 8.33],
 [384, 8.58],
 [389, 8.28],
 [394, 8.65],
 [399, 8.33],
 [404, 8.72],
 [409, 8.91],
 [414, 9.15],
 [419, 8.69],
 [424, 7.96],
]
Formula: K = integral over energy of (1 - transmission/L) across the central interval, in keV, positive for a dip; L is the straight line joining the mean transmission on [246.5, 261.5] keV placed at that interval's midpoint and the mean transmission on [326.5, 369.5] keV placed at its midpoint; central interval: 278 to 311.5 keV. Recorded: 3.7 keV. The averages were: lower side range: 7.63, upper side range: 8.58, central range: 7.18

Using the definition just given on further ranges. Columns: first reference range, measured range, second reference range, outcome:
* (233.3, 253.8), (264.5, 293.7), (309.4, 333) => 10.0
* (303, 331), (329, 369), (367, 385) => 1.0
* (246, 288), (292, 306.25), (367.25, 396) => -3.5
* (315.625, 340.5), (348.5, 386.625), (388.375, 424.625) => 0.9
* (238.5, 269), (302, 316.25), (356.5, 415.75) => -1.4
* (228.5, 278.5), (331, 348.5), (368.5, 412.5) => -0.9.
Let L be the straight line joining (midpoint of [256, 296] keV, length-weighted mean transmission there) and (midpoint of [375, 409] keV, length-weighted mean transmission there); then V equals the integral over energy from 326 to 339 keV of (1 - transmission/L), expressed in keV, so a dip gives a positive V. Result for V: -3.3 keV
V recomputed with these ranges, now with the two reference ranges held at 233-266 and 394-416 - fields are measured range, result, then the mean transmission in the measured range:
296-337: -2.6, 8.67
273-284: 3.7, 5.2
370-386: -0.2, 8.68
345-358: 0.4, 8.15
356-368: 0.0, 8.48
